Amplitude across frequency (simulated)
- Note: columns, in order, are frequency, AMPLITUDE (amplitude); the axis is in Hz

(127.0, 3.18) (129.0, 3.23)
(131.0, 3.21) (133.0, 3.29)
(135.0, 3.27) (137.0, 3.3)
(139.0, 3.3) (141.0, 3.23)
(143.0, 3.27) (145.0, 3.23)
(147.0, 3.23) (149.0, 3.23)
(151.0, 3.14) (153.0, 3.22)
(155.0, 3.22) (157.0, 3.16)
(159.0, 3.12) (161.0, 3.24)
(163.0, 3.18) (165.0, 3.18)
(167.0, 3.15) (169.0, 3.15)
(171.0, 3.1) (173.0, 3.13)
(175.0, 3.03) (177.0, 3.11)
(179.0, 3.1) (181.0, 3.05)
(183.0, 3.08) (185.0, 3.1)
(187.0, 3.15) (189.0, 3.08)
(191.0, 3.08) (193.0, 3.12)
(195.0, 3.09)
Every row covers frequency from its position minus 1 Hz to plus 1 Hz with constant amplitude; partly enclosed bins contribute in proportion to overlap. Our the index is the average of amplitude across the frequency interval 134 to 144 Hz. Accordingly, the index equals 3.27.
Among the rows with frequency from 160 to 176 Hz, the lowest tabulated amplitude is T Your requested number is 3.03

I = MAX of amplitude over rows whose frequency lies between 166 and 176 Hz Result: 3.15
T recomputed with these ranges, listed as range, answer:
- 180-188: 3.05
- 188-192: 3.08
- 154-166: 3.12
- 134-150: 3.23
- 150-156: 3.14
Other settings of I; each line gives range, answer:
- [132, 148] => 3.3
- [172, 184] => 3.13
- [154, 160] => 3.22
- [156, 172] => 3.24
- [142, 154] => 3.27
